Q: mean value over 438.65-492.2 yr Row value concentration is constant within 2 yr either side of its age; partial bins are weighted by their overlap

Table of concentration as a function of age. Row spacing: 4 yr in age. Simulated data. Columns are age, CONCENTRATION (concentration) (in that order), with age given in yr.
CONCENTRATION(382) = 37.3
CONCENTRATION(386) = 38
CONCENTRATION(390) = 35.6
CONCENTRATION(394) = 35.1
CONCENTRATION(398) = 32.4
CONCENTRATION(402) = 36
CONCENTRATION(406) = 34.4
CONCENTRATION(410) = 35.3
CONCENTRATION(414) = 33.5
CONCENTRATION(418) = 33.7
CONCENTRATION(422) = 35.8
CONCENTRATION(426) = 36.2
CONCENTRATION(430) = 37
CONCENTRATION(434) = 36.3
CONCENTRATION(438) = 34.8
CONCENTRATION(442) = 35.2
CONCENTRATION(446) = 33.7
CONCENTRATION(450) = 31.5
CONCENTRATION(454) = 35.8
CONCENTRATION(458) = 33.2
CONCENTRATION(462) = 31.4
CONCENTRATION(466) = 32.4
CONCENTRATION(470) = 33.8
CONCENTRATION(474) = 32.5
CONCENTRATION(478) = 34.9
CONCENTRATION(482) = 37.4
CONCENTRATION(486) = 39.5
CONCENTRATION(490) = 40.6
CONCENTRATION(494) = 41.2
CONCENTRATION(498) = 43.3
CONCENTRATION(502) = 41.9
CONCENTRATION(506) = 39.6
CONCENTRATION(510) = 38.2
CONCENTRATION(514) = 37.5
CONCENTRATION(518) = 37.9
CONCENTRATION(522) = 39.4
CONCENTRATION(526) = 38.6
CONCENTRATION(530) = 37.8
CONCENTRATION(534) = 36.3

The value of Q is 34.8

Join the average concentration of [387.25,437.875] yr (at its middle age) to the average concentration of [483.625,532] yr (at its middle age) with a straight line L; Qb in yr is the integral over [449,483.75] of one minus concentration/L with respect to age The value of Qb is 3.7 yr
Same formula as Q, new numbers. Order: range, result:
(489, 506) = 41.6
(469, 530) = 38.5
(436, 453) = 33.9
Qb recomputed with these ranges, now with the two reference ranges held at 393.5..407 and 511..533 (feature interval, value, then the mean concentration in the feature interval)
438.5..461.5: 1.38 yr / 33.8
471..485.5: 0.59 yr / 35.3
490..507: -1.85 yr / 41.5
